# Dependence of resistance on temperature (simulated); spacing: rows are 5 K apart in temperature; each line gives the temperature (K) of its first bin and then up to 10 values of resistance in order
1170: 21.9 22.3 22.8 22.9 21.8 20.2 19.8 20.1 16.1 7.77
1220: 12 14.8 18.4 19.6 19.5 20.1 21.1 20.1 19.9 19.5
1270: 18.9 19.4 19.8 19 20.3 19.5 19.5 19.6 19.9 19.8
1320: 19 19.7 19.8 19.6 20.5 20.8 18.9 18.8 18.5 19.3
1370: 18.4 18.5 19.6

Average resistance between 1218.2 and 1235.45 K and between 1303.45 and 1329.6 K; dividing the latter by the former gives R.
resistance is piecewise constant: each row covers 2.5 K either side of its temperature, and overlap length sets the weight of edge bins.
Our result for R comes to 1.23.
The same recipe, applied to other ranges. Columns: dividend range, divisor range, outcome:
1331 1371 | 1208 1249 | 1.20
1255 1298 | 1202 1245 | 1.20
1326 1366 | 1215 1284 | 1.07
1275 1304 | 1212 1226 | 1.73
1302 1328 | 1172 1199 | 0.90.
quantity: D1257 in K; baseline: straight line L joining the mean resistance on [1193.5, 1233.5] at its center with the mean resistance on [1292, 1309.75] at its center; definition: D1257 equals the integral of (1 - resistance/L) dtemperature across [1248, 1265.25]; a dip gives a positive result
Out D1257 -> -2.29 K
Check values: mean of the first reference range 16.1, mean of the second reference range 19.6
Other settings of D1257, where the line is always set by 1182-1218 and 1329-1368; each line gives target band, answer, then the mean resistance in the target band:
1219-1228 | 2.2 K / 13.9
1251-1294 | -1.7 K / 19.7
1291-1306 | -0.4 K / 19.6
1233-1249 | -1.0 K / 19.9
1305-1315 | -0.3 K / 19.8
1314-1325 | -0.1 K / 19.4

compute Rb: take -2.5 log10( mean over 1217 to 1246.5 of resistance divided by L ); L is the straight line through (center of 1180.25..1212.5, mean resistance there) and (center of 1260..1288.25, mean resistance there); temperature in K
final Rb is 0.16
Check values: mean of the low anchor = 20.3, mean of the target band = 17.1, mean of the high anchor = 19.4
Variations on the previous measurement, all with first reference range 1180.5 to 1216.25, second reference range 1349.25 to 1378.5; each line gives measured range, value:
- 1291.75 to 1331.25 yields -0.044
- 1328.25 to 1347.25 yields -0.077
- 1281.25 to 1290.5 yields -0.037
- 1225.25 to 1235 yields 0.063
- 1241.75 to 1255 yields -0.084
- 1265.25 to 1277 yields -0.018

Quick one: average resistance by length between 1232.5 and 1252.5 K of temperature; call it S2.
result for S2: 20.1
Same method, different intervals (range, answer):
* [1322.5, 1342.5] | 19.9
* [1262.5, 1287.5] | 19.3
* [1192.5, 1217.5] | 16.8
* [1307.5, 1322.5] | 19.6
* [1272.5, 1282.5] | 19.6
